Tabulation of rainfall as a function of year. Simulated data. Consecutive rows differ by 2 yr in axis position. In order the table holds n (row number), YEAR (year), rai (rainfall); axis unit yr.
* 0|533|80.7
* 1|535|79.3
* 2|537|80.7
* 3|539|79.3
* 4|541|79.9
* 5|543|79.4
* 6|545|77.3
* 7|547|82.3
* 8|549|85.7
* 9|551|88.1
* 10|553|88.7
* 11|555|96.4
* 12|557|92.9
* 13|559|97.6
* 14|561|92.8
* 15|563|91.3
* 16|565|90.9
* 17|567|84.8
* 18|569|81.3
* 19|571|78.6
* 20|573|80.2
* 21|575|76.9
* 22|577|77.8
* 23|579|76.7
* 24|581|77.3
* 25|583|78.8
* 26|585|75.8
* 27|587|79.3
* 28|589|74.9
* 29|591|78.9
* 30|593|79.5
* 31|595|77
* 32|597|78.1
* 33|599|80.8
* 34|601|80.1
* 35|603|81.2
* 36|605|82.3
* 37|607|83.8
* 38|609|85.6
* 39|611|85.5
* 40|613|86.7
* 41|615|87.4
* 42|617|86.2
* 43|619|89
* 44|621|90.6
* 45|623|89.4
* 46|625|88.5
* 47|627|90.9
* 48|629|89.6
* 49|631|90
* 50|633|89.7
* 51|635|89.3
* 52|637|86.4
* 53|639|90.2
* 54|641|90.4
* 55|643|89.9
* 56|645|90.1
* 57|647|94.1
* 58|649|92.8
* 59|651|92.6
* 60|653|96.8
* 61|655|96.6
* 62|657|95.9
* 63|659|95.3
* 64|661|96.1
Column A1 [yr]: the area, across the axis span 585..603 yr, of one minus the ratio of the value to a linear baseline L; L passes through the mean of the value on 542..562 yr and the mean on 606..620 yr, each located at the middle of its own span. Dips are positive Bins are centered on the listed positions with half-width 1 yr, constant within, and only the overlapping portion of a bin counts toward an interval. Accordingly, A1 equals 1.7 yr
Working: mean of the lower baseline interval 88.1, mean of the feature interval 78.6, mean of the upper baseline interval 86.3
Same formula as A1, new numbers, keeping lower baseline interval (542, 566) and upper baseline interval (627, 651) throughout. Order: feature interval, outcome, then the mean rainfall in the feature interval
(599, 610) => 0.9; 82.4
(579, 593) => 1.8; 77.6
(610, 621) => 0.3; 87.3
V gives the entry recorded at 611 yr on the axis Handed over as 85.5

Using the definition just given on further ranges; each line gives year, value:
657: 95.9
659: 95.3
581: 77.3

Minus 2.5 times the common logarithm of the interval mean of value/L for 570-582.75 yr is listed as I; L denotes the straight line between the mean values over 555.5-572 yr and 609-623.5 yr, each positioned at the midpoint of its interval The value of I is 0.140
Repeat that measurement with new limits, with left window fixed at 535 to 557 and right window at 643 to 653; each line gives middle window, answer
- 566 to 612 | 0.10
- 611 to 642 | 0.02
